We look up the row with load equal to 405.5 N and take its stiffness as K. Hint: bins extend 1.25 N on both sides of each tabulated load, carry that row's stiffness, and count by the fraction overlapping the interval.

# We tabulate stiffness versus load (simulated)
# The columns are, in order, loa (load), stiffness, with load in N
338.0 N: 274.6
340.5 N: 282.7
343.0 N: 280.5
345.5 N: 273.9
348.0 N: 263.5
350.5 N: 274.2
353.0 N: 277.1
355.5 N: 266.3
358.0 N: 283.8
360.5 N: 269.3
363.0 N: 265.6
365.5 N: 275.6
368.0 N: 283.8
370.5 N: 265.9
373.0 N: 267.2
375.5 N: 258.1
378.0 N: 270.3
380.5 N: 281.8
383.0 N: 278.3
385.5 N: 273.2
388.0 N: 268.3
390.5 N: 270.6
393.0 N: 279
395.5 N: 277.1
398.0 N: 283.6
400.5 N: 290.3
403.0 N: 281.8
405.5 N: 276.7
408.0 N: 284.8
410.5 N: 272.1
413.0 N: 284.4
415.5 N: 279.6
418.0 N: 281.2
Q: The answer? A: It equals 276.7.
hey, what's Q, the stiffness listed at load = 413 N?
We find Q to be 284.4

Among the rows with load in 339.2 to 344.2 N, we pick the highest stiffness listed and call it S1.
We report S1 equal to 282.7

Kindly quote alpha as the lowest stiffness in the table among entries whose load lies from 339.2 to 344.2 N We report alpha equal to 280.5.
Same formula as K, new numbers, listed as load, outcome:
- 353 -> 277.1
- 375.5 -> 258.1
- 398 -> 283.6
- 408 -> 284.8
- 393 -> 279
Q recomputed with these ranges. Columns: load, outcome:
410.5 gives 272.1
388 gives 268.3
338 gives 274.6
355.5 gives 266.3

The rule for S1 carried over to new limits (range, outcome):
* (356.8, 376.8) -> 283.8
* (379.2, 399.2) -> 283.6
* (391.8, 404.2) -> 290.3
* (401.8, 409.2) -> 284.8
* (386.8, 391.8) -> 270.6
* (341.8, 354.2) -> 280.5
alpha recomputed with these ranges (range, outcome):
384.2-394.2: 268.3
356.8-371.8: 265.6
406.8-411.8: 272.1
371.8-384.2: 258.1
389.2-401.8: 270.6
